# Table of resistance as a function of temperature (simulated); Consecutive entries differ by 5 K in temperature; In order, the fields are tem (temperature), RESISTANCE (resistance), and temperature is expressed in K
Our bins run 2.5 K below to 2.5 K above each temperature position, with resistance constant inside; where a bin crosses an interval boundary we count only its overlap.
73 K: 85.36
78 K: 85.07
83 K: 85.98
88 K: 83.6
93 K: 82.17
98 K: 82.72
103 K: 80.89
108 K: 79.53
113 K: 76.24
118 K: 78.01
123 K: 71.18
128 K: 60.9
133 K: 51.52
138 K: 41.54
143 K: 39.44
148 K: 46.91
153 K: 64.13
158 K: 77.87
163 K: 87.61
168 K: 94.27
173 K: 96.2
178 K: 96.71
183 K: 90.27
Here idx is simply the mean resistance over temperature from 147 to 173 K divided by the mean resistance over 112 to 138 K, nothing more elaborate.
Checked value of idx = 1.21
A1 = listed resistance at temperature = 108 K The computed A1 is 79.53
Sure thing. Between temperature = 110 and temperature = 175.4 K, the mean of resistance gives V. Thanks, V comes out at 68.2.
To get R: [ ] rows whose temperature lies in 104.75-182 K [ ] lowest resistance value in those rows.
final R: 39.44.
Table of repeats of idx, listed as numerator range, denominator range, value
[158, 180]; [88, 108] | 1.12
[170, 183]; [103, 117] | 1.21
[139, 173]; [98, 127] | 0.90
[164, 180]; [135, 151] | 2.18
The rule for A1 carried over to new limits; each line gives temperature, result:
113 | 76.24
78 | 85.07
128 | 60.9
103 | 80.89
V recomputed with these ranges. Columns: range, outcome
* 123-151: 50.4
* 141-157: 53.1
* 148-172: 78.4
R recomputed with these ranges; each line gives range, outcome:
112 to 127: 71.18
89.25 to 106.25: 80.89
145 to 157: 46.91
